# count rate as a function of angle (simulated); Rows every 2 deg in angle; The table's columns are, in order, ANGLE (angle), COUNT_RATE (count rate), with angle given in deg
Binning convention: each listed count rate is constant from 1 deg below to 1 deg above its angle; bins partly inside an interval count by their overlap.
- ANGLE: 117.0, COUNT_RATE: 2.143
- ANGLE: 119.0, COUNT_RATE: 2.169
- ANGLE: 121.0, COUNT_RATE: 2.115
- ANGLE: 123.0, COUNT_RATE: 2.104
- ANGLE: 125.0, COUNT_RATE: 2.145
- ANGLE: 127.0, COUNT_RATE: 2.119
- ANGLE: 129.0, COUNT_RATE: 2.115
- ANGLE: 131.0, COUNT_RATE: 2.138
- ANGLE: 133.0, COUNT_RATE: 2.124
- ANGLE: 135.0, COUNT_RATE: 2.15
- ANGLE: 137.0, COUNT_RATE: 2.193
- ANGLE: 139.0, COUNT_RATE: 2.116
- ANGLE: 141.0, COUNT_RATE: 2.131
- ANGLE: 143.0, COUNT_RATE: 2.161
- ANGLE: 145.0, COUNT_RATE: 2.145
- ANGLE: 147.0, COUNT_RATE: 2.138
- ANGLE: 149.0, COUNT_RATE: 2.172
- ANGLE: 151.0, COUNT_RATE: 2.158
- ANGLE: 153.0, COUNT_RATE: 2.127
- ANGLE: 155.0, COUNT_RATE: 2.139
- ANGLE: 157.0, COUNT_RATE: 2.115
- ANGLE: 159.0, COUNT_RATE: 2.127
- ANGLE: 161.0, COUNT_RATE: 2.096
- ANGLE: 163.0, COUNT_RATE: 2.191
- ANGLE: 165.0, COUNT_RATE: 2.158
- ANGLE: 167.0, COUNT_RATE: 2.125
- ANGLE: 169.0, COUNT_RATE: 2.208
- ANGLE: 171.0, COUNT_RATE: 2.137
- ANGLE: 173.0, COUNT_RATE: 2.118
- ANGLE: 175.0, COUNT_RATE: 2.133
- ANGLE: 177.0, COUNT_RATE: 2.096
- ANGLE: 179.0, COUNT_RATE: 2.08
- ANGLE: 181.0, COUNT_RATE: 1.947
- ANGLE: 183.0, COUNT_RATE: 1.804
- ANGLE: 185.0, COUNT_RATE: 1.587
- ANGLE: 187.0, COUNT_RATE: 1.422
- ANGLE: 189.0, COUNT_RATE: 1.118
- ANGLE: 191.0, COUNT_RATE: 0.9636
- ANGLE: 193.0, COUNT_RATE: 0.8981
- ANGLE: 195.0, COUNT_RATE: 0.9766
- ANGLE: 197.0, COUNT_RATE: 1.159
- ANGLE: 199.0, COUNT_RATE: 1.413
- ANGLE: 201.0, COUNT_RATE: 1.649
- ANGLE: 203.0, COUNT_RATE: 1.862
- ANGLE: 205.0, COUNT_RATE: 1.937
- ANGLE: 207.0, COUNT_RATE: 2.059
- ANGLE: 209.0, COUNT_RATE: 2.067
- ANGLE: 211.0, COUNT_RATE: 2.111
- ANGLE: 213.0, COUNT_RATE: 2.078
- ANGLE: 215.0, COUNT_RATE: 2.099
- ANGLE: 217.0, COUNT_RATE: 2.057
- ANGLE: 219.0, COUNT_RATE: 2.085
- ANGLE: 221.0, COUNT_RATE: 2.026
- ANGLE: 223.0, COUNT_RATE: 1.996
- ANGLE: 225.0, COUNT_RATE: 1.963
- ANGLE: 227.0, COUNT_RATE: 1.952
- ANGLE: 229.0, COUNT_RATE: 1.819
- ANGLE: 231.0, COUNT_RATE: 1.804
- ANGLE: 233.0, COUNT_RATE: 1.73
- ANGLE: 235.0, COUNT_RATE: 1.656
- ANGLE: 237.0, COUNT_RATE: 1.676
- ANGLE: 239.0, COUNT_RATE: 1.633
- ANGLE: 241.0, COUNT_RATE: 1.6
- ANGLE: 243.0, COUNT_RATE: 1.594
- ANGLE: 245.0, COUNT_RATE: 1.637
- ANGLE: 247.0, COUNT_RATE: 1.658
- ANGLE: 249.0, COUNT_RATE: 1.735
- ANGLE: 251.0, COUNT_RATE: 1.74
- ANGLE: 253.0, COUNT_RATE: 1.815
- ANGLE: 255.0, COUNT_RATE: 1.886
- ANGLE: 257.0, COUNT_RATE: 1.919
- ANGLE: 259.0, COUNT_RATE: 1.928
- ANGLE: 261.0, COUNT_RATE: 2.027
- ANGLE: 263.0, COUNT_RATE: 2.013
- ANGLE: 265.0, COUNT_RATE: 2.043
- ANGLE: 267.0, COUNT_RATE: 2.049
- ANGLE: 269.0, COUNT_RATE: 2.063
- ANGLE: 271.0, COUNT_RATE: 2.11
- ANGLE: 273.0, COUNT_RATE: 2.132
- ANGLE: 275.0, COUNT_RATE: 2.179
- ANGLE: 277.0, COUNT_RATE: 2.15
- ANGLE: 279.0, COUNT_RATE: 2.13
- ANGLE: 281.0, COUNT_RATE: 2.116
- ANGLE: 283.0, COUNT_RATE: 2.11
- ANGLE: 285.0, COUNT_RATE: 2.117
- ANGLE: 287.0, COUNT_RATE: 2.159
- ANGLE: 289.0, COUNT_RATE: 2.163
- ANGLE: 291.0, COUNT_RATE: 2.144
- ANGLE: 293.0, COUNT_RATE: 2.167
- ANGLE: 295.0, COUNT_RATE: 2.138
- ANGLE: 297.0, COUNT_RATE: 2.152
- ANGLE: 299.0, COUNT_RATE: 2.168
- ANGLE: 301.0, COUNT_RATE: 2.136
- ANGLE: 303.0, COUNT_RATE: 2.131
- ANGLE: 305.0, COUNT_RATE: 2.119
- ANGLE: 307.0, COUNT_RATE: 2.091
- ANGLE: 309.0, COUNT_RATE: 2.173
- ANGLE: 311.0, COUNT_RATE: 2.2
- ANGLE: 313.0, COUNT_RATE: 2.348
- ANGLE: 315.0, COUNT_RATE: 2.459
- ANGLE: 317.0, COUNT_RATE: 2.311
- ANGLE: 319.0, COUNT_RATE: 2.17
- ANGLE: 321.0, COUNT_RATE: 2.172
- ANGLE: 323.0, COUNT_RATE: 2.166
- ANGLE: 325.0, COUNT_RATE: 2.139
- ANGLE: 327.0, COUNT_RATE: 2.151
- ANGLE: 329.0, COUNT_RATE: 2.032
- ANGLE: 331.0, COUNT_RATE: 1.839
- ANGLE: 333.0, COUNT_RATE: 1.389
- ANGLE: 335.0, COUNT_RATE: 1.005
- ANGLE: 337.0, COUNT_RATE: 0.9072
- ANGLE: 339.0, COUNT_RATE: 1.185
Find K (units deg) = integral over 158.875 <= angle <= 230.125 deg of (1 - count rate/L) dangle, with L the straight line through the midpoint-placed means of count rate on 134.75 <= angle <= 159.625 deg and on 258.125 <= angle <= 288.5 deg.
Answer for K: 9.39 deg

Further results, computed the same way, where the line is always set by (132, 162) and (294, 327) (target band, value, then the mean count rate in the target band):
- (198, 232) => 3.48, 1.94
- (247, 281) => 2.93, 1.99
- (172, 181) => 0.25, 2.09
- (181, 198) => 6.87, 1.28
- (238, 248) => 2.51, 1.62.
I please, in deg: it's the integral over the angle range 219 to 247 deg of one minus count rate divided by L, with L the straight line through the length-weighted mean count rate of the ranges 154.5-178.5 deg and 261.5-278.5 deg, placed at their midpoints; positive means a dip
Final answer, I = 4.32 deg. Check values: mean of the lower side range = 2.14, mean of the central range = 1.78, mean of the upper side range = 2.09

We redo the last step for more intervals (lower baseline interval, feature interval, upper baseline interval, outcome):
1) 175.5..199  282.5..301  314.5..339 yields -4.1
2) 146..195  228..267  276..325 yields 5.1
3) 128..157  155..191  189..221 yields -0.3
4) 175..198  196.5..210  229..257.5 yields -1.7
